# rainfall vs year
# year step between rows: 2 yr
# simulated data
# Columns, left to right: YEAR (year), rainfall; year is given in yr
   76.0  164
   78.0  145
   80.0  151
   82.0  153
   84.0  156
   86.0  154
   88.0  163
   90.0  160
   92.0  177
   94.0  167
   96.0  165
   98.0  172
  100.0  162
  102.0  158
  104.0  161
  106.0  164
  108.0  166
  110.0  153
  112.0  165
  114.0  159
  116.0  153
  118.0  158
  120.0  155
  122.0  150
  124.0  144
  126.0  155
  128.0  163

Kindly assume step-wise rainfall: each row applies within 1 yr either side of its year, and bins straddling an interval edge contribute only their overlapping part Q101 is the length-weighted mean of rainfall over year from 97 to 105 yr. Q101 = 163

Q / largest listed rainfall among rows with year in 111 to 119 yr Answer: 165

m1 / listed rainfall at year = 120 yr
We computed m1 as 155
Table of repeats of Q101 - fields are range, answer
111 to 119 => 159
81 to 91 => 157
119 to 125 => 150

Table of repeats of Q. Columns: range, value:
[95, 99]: 172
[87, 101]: 177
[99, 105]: 162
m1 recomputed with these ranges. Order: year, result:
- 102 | 158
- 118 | 158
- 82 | 153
